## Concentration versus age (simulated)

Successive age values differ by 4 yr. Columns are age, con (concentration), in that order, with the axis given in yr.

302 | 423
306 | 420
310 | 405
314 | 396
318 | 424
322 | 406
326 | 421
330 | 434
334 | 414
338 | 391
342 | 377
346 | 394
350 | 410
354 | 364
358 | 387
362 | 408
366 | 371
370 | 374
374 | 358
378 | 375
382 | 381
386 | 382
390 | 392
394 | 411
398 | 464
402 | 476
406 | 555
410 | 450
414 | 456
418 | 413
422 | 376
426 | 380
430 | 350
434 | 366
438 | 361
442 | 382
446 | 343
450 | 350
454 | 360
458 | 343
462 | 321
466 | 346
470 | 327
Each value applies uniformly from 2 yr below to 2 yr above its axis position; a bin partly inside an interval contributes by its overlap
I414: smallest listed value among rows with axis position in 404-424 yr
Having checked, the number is 376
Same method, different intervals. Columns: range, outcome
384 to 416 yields 382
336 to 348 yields 377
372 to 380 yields 358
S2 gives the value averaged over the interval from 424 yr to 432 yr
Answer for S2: 365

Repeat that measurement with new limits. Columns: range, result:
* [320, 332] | 420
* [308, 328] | 410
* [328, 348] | 402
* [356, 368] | 389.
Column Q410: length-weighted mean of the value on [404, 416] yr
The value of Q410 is 487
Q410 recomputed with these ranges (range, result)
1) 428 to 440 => 359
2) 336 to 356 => 387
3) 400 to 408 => 516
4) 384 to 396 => 395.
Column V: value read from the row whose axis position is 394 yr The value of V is 411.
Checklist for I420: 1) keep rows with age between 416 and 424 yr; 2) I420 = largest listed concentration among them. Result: 413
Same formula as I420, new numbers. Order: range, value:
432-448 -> 382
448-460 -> 360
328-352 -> 434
